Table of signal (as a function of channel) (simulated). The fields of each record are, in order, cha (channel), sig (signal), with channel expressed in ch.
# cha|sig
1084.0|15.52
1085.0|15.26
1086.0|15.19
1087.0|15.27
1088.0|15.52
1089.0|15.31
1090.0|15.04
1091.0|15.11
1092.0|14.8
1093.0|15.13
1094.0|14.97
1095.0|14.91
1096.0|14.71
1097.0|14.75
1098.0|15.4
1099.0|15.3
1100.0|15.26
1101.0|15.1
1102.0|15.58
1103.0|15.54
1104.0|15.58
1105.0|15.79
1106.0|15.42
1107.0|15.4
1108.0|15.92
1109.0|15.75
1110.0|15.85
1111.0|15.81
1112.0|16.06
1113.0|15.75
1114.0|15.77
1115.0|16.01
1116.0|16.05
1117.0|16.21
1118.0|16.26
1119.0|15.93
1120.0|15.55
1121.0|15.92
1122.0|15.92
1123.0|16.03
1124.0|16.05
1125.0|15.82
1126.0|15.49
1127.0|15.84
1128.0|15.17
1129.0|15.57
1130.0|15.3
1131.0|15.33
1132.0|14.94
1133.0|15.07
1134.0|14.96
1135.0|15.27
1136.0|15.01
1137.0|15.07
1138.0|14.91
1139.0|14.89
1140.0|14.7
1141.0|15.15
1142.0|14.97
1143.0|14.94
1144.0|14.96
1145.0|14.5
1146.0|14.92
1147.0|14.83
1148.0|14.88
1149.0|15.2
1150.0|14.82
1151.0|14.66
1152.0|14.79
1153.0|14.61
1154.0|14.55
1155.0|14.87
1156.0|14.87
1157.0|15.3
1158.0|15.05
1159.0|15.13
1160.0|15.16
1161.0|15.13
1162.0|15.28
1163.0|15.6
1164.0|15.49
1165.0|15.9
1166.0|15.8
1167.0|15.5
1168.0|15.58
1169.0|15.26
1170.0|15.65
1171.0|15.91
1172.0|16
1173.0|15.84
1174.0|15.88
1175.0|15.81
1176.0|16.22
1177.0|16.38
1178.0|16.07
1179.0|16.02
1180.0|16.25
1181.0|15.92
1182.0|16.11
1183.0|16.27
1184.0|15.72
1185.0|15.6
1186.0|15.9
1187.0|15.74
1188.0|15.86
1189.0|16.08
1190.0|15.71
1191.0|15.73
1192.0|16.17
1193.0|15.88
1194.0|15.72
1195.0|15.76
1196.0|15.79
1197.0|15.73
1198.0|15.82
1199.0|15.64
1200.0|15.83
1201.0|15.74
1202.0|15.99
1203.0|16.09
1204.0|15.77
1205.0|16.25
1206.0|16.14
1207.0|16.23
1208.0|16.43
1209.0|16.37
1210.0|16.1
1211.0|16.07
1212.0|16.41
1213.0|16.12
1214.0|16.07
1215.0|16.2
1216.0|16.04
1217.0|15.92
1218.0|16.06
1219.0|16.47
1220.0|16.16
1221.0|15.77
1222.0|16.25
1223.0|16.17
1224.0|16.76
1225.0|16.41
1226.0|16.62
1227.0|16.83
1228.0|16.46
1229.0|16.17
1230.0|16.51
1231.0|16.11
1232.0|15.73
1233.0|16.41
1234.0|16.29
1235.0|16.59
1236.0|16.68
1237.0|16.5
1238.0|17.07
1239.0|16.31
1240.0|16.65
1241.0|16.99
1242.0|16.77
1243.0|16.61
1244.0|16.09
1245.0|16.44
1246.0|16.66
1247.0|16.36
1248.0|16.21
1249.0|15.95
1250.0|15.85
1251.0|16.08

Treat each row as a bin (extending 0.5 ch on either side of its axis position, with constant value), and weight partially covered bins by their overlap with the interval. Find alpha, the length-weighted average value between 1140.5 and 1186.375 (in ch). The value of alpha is 15.4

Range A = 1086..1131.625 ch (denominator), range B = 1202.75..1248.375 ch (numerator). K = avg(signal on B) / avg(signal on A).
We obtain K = 1.05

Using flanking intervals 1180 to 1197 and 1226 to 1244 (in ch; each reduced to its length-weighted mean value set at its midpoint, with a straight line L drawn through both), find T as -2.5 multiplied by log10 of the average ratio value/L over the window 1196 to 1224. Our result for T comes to 0.01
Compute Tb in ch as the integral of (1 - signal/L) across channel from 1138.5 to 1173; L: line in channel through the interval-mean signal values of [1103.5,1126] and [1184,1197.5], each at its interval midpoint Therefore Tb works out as 1.5 ch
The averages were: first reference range 15.8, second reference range 15.8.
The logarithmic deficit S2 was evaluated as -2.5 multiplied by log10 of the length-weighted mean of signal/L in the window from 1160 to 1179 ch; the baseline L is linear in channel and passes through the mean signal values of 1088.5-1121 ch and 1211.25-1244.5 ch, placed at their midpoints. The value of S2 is 0.02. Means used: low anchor 15.5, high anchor 16.4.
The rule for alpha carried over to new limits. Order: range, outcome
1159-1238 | 16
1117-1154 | 15.2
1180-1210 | 15.9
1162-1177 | 15.8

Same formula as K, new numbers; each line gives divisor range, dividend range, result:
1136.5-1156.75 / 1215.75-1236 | 1.10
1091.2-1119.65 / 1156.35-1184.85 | 1.01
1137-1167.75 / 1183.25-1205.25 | 1.05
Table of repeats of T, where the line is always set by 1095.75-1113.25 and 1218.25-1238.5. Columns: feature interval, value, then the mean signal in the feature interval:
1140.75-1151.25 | 0.06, 14.9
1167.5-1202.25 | 0.01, 15.9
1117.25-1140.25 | 0.02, 15.5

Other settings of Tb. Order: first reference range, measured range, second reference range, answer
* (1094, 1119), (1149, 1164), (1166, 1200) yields 0.7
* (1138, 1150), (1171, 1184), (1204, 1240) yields -0.5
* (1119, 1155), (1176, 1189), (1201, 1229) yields -0.2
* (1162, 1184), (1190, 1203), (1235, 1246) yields 0.2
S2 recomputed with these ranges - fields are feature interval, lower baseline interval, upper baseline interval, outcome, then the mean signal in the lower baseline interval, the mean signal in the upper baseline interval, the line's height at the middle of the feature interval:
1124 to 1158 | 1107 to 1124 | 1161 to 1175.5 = 0.05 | 15.9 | 15.7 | 15.8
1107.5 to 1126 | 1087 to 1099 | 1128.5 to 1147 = -0.06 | 15.1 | 15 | 15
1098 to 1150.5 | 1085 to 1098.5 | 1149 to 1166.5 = -0.02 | 15.1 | 15.1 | 15.1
